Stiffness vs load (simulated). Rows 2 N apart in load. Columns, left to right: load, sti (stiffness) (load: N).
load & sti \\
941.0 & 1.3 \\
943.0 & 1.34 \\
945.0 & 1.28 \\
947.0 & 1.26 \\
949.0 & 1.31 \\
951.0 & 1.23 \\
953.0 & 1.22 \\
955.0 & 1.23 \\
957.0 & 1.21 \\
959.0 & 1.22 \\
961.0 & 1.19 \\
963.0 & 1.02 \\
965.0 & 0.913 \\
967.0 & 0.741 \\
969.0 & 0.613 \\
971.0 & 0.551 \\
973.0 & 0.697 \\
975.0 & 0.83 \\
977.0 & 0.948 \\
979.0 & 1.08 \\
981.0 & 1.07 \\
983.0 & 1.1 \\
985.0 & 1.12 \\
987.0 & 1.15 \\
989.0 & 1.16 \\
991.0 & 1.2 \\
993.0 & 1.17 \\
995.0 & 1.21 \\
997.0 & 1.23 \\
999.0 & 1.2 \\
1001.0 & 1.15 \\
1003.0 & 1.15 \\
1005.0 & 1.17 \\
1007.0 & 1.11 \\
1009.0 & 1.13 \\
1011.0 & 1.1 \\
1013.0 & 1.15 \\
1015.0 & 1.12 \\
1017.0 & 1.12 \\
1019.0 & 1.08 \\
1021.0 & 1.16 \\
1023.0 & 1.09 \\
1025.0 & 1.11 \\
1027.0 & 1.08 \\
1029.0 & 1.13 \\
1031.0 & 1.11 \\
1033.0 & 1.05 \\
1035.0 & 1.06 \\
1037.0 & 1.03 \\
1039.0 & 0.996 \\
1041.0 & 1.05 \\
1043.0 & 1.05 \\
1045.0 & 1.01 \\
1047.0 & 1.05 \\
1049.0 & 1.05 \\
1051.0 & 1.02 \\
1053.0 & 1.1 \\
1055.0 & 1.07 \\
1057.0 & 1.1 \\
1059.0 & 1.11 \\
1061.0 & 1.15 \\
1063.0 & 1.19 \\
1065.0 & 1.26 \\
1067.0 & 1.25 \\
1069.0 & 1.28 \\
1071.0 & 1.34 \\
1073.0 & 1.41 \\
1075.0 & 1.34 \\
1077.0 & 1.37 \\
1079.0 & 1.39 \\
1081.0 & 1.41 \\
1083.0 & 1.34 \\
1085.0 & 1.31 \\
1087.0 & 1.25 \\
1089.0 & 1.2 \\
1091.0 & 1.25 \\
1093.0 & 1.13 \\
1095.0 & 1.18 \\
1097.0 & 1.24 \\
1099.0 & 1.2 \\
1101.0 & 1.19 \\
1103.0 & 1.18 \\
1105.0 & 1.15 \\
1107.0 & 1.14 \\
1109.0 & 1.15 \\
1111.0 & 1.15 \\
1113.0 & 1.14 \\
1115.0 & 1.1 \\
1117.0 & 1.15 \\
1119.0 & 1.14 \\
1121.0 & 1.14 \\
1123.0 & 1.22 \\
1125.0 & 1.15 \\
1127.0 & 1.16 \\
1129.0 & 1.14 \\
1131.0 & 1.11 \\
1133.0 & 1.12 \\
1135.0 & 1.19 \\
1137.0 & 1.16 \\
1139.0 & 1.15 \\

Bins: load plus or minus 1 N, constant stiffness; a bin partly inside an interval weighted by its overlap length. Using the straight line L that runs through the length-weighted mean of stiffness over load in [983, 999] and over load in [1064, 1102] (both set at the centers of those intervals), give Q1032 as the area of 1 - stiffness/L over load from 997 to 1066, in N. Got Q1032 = 6.52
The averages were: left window 1.17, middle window 1.1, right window 1.28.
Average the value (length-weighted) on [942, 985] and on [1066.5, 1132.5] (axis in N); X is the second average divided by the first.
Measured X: 1.16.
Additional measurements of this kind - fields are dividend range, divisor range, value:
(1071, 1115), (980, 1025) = 1.09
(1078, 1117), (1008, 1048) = 1.12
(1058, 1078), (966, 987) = 1.43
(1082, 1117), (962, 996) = 1.22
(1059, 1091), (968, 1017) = 1.22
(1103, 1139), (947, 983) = 1.13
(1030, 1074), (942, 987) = 1.07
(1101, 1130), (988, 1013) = 0.99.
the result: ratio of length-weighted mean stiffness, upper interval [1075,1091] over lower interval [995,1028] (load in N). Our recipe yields 1.16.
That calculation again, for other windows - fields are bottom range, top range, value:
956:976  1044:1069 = 1.25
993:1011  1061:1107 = 1.08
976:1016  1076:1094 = 1.14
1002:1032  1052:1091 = 1.12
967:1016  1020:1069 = 1.04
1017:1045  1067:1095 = 1.21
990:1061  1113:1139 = 1.04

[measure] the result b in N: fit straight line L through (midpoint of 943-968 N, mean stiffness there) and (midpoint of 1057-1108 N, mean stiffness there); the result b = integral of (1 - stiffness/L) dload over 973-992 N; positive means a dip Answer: 2.02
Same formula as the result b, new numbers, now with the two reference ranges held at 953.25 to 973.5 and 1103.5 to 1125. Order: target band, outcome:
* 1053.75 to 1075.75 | -2.81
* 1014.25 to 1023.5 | -0.80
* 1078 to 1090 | -2.24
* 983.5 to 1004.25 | -3.72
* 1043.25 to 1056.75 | 0.17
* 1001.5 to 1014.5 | -1.58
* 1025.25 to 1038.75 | -0.40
